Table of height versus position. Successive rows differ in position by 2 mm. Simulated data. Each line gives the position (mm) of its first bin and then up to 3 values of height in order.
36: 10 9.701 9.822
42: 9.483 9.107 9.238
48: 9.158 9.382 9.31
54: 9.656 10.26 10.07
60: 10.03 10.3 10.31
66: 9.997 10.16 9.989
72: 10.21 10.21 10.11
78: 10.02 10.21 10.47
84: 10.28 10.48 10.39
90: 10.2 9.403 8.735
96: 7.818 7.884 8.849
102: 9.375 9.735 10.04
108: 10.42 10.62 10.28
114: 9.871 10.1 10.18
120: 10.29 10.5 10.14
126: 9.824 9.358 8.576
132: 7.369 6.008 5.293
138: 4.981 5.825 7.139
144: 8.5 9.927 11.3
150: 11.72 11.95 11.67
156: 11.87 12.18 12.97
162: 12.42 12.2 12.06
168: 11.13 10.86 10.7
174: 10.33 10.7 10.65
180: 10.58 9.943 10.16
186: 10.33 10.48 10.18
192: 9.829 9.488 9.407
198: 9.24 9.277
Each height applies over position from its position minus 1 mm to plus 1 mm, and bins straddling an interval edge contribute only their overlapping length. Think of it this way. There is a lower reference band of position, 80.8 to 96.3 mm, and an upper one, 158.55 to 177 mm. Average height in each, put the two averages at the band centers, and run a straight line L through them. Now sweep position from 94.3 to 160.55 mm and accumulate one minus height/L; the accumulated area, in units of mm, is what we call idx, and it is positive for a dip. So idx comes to 7.5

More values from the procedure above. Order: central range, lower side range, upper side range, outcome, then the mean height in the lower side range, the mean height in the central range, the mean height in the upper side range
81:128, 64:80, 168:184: 2.0 mm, 10.1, 9.81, 10.6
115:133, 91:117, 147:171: 1.3 mm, 9.47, 9.59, 11.9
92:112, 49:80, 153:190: 2.1 mm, 10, 9.33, 11.2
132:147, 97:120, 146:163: 5.9 mm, 9.78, 6.85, 11.9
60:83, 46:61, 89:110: -1.6 mm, 9.66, 10.2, 9.31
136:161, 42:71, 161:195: 1.6 mm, 9.77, 9.81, 10.7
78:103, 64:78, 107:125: 1.6 mm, 10.1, 9.53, 10.3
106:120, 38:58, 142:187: 0.2 mm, 9.53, 10.2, 11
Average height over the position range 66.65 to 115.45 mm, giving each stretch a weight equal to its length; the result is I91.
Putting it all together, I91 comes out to 9.83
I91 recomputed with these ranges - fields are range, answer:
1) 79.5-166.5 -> 9.74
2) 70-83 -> 10.2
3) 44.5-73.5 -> 9.86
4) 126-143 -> 7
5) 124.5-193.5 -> 9.97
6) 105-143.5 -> 8.78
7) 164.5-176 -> 11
